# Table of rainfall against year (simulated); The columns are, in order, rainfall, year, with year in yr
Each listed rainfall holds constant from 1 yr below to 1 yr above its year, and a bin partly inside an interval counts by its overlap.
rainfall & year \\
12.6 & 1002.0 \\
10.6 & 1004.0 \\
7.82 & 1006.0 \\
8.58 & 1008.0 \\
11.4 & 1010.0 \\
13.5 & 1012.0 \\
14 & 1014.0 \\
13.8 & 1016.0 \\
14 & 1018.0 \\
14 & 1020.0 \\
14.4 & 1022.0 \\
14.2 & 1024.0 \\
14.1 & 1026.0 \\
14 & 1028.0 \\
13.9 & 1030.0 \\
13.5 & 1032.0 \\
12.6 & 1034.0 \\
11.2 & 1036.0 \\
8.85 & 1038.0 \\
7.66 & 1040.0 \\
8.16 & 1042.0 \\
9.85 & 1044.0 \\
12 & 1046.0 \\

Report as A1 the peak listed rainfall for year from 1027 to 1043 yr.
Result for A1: 14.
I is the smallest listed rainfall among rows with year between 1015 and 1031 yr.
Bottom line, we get 13.8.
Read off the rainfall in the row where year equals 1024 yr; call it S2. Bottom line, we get 14.2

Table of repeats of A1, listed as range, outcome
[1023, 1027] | 14.2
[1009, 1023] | 14.4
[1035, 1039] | 11.2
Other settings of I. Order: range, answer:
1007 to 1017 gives 8.58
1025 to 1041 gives 7.66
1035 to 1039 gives 8.85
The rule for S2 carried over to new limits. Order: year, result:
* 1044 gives 9.85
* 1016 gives 13.8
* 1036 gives 11.2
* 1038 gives 8.85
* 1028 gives 14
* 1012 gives 13.5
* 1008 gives 8.58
